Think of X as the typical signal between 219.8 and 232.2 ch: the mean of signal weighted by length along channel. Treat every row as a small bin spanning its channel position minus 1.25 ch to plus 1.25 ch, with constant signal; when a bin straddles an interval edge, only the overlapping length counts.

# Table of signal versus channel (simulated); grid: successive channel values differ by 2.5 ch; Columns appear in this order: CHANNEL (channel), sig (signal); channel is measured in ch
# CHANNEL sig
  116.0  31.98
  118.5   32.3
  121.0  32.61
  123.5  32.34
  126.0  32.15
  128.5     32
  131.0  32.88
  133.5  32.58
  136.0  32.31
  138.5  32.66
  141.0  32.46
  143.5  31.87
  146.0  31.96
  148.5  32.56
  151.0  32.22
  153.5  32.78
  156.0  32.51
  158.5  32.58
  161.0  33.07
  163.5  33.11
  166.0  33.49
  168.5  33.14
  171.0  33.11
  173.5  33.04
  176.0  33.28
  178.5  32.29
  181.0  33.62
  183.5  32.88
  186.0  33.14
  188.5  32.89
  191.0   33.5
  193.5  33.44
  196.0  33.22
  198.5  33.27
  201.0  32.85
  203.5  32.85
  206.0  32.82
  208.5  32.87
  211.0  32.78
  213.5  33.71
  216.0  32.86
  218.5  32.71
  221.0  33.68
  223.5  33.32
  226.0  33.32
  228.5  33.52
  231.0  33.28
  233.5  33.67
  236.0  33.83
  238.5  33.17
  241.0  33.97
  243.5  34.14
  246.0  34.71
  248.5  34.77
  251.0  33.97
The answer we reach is 33.4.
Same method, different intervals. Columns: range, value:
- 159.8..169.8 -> 33.2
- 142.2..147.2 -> 31.9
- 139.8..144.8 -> 32.2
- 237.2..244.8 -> 33.8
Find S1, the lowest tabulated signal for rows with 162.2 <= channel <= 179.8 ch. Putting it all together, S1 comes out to 32.29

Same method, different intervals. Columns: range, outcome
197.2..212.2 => 32.78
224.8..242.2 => 33.17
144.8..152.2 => 31.96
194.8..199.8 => 33.22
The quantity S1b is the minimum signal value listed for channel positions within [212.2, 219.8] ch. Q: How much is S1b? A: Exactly 32.71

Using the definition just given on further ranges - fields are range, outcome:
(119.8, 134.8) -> 32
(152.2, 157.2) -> 32.51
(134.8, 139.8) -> 32.31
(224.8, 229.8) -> 33.32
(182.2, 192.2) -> 32.88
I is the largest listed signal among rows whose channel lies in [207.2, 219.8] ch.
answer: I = 33.71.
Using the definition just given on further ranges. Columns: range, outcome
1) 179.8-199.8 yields 33.62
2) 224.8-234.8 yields 33.67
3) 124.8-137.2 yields 32.88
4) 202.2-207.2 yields 32.85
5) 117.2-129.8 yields 32.61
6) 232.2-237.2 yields 33.83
